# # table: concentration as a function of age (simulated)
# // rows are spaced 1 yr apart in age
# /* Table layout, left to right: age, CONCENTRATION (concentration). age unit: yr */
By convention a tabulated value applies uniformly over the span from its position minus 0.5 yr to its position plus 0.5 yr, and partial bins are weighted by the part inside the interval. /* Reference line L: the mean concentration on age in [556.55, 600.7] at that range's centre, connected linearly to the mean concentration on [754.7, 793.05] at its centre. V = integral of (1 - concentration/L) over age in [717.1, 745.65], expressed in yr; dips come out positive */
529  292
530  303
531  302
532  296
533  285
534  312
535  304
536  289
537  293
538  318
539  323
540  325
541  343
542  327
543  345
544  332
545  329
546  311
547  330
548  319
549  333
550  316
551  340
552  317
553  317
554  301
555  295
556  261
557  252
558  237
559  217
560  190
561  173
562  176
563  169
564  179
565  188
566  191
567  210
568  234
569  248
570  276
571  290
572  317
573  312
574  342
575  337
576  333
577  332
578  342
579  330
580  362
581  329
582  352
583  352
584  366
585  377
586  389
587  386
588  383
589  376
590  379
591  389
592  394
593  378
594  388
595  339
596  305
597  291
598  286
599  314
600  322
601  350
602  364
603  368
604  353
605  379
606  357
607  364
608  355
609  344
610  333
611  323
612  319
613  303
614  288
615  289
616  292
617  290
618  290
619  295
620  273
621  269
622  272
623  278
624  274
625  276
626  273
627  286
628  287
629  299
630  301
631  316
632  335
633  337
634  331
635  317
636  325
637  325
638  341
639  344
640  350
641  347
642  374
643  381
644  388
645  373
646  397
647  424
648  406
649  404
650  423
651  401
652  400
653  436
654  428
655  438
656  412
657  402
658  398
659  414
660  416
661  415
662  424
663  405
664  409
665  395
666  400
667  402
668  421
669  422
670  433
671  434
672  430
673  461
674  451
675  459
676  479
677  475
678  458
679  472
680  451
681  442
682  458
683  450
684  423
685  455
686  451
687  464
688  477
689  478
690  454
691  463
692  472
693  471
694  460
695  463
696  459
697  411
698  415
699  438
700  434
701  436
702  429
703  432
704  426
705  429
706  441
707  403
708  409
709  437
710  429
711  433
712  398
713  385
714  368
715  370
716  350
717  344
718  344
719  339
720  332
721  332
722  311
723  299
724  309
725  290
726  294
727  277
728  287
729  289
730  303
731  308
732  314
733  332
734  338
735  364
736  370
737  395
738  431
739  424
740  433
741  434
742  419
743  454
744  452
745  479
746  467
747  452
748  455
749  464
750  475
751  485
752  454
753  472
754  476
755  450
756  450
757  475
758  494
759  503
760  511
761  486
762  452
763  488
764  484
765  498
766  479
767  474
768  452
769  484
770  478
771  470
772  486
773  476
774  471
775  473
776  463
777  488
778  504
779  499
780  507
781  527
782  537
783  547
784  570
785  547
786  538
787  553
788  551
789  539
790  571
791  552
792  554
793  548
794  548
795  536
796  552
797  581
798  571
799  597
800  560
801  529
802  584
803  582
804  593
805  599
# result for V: 6.5 yr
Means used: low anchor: 303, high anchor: 503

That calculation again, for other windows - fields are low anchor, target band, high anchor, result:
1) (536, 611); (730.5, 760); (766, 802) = 3.23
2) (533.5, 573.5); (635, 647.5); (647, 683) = 1.08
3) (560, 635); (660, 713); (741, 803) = -3.87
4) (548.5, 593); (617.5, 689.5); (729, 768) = -4.06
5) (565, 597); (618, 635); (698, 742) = 2.45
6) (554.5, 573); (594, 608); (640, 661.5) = -1.66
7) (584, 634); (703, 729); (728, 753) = 1.99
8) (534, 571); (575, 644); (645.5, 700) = 3.18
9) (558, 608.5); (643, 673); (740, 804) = -1.81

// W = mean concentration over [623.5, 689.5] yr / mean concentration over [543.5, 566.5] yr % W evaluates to 1.5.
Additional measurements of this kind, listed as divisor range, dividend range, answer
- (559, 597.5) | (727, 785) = 1.47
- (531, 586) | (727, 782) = 1.51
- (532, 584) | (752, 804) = 1.76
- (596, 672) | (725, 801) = 1.32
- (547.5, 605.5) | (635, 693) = 1.36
